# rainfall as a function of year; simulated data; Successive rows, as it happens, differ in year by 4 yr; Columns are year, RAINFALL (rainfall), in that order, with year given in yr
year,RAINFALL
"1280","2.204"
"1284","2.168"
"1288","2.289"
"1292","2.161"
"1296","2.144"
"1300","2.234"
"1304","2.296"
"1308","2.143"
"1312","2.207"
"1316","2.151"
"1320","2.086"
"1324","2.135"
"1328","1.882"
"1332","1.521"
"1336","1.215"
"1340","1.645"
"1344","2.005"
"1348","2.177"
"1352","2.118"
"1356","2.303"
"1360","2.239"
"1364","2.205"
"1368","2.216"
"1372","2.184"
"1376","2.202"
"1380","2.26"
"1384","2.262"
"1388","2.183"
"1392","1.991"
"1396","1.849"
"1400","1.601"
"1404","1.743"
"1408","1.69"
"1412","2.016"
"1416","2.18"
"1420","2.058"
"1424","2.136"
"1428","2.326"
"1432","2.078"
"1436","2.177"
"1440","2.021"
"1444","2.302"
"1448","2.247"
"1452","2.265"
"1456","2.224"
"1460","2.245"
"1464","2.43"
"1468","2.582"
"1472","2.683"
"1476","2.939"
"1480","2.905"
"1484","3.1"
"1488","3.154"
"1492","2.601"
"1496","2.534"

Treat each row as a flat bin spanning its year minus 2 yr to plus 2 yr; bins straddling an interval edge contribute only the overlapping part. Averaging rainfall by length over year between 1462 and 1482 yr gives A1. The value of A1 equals 2.71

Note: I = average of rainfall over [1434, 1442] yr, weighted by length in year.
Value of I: 2.1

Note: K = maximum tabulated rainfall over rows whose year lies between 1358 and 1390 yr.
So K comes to 2.262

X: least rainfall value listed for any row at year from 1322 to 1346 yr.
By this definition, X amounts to 1.215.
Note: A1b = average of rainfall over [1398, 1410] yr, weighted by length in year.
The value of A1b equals 1.68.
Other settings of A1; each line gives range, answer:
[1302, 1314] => 2.22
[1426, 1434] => 2.2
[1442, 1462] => 2.26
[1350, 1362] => 2.22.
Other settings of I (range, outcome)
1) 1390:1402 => 1.81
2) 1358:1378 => 2.21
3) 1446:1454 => 2.26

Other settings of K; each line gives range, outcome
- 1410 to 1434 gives 2.326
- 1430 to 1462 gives 2.302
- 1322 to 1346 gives 2.135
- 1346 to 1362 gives 2.303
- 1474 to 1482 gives 2.939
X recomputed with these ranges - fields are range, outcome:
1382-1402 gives 1.601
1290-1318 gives 2.143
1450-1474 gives 2.224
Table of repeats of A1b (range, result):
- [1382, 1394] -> 2.15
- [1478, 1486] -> 3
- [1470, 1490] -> 2.96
